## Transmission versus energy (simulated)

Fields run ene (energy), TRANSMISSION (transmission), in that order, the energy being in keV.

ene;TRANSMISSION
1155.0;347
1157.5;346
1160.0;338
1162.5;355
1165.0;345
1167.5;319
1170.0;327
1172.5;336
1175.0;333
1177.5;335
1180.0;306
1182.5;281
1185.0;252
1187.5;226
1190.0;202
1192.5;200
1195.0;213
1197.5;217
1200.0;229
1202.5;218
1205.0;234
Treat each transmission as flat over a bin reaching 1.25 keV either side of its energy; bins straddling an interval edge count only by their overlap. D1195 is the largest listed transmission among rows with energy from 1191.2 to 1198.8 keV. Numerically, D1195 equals 217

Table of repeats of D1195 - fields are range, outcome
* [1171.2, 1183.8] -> 336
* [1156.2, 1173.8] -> 355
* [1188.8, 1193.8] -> 202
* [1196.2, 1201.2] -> 229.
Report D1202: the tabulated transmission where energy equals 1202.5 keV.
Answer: 218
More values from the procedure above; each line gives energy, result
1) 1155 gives 347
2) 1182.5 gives 281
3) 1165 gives 345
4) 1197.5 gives 217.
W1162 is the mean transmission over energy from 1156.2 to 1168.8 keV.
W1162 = 341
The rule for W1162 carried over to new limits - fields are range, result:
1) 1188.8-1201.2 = 212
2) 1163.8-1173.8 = 332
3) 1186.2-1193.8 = 210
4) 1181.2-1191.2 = 241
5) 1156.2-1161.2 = 342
